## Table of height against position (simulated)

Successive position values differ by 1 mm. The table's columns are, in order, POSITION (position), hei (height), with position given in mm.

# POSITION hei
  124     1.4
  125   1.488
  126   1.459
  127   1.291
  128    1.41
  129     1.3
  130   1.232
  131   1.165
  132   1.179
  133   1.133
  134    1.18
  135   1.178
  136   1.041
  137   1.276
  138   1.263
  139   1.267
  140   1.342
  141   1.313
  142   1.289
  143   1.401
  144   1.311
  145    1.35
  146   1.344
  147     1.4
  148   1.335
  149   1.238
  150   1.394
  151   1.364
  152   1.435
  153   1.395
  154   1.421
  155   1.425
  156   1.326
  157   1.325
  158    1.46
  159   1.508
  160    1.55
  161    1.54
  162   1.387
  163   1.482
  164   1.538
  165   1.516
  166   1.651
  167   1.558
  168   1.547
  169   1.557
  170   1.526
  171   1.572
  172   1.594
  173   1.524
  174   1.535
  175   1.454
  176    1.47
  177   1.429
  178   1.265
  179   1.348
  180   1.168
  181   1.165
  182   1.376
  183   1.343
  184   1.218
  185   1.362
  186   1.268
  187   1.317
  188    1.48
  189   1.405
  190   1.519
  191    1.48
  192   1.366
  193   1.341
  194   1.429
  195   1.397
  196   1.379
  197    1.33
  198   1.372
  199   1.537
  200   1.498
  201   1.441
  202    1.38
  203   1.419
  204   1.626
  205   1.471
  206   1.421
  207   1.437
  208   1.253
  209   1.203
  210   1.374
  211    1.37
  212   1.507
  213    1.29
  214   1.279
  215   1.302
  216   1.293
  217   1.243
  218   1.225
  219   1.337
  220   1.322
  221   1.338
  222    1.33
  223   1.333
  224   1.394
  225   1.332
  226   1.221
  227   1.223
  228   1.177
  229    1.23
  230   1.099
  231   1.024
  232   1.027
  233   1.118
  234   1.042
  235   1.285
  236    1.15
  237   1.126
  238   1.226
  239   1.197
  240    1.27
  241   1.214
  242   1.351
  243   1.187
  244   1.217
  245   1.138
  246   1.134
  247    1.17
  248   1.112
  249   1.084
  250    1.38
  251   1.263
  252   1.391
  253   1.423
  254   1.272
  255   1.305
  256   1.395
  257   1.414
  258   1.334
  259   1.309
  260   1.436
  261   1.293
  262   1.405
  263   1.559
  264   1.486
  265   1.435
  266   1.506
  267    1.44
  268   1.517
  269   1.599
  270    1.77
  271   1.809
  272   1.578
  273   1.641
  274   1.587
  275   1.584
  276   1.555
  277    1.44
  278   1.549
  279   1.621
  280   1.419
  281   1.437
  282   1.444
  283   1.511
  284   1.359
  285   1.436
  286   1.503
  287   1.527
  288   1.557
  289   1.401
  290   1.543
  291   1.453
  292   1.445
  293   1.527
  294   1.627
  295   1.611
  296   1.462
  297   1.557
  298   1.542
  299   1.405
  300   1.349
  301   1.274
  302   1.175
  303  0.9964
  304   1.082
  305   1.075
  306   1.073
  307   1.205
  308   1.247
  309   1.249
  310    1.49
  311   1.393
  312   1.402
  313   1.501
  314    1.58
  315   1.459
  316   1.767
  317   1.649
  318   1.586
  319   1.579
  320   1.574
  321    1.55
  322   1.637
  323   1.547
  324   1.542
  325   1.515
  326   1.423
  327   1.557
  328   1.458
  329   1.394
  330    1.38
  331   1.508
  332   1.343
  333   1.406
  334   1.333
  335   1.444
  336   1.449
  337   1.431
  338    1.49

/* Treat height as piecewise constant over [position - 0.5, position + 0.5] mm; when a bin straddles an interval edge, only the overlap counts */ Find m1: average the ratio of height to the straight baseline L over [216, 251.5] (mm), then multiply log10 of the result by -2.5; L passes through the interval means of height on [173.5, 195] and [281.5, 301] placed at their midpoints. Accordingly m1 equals 0.17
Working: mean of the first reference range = 1.37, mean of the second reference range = 1.48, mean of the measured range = 1.22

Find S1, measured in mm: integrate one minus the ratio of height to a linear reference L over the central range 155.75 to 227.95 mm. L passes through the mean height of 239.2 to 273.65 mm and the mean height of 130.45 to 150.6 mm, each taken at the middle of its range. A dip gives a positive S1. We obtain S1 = -4.5 mm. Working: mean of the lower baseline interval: 1.27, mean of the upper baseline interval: 1.38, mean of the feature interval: 1.4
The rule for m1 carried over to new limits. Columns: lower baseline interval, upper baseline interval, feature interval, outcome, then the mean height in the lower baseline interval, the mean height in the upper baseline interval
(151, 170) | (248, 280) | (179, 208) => 0.06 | 1.48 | 1.46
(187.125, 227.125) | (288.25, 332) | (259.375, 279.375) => -0.09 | 1.37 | 1.44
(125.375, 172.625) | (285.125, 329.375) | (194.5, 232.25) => 0.06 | 1.38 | 1.44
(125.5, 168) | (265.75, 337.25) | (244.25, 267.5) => 0.08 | 1.36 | 1.47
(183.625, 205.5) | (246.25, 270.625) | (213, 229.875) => 0.10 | 1.41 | 1.39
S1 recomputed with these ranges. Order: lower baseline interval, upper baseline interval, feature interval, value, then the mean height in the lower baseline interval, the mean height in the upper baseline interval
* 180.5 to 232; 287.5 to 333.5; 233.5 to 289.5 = 0.1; 1.34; 1.44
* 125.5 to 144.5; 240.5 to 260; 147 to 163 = -1.8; 1.26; 1.27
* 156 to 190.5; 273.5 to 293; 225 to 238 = 2.8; 1.44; 1.49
